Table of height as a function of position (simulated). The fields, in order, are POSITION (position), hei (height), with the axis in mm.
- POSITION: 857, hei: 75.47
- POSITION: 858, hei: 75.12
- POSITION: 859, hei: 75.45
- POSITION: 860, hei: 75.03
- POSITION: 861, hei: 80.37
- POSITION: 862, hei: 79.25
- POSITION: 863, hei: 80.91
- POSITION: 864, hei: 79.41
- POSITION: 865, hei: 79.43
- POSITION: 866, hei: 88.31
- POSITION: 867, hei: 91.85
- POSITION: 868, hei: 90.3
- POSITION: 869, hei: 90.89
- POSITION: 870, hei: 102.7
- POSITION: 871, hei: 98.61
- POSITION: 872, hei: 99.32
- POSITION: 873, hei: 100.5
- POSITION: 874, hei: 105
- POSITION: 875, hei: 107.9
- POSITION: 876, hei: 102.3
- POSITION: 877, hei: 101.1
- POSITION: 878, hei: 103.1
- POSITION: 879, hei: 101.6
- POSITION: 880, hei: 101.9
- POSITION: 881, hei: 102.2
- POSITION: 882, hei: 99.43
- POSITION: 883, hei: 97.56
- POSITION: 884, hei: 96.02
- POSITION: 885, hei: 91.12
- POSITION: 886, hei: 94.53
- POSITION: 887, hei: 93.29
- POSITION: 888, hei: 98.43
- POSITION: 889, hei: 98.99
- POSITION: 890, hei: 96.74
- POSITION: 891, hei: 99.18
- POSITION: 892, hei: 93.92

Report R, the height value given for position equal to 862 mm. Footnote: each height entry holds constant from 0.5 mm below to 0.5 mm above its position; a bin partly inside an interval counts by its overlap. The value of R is 79.25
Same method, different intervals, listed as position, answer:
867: 91.85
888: 98.43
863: 80.91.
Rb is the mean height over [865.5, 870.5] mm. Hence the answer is 92.8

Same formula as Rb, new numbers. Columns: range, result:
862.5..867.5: 84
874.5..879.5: 103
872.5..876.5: 104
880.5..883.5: 99.7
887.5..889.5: 98.7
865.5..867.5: 90.1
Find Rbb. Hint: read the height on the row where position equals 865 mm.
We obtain 79.43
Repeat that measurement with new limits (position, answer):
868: 90.3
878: 103.1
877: 101.1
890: 96.74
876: 102.3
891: 99.18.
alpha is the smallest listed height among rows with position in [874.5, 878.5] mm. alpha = 101.1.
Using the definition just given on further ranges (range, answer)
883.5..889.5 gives 91.12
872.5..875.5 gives 100.5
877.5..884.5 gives 96.02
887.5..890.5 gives 96.74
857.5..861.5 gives 75.03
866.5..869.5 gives 90.3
